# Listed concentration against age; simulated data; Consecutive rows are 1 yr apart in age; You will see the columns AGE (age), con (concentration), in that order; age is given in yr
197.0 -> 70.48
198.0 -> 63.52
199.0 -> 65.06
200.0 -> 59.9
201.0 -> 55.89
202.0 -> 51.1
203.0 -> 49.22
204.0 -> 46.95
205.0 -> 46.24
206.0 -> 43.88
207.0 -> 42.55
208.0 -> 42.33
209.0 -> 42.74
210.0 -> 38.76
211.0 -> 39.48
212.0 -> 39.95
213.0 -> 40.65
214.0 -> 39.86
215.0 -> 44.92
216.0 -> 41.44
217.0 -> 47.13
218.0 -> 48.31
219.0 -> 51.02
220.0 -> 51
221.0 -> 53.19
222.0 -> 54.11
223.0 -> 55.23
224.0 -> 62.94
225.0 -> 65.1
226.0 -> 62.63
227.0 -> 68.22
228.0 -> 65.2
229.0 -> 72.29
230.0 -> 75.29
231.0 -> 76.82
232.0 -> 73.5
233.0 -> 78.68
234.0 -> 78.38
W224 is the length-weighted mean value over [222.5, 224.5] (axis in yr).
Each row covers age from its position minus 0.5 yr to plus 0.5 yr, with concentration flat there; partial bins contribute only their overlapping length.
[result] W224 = 59.1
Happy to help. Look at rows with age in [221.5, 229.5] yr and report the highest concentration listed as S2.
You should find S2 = 72.29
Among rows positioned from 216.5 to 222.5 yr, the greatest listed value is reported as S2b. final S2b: 54.11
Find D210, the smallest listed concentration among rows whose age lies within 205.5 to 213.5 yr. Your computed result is 38.76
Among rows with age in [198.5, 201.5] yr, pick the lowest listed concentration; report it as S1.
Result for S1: 55.89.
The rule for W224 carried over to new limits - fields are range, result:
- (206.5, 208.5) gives 42.4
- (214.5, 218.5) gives 45.5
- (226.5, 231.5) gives 71.6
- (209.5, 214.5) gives 39.7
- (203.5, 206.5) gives 45.7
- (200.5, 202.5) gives 53.5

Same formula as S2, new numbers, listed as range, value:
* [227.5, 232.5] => 76.82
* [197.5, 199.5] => 65.06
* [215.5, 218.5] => 48.31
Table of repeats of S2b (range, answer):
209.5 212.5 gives 39.95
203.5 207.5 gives 46.95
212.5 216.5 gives 44.92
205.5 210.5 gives 43.88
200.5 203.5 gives 55.89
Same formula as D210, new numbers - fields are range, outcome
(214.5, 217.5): 41.44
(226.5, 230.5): 65.2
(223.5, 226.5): 62.63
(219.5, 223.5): 51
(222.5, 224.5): 55.23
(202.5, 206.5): 43.88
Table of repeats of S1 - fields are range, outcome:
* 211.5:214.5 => 39.86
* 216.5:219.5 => 47.13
